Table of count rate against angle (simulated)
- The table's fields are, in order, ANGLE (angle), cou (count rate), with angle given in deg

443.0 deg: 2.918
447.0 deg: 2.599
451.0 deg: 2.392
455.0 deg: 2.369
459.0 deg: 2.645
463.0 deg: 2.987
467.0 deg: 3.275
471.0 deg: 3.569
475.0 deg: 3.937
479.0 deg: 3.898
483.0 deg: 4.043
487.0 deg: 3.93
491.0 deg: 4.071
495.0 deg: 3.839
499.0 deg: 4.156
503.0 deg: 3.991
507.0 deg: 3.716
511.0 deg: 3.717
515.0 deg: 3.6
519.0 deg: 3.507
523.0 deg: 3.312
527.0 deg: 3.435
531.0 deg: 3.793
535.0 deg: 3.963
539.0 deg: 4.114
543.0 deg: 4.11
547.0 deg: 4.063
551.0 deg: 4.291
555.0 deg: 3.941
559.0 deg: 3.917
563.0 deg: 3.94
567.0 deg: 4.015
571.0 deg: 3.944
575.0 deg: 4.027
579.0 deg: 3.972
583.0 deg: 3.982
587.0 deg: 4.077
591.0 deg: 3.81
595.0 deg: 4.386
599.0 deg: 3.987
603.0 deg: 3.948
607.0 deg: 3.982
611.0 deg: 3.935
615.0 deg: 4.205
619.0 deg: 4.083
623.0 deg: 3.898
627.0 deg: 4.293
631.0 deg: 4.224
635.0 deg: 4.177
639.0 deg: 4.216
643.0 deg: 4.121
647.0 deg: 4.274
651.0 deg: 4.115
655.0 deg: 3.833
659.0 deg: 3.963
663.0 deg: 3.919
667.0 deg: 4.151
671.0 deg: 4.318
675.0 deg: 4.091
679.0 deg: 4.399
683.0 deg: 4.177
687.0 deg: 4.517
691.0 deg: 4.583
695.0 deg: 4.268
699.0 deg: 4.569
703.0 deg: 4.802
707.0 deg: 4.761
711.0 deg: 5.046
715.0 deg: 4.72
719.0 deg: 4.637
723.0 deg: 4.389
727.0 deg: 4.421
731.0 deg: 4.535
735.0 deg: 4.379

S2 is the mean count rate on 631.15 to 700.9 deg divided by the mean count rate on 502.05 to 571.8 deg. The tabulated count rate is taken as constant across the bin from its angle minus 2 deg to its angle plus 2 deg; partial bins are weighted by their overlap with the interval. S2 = 1.10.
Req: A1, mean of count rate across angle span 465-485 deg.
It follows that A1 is 3.74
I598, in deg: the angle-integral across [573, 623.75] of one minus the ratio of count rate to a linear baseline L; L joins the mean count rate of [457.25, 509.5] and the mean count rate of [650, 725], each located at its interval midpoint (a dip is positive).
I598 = 0.8 deg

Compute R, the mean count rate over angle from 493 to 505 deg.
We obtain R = 4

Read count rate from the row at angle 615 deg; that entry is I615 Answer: 4.205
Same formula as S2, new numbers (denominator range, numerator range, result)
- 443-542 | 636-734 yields 1.24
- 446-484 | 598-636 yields 1.29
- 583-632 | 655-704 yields 1.05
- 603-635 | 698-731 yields 1.14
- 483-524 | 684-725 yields 1.21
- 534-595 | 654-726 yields 1.09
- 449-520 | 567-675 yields 1.15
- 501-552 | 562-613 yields 1.05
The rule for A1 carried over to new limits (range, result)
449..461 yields 2.47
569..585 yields 3.98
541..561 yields 4.06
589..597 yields 4.1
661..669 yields 4.04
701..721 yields 4.79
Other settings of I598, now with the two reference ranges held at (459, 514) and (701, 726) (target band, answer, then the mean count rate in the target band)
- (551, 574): 0.44 deg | 3.98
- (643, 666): 2.18 deg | 4.04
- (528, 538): 0.20 deg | 3.86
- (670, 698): 1.48 deg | 4.35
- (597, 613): 1.06 deg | 3.96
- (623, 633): 0.36 deg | 4.19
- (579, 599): 0.62 deg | 4.05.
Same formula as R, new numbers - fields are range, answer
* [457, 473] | 3.12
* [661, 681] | 4.18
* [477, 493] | 3.99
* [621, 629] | 4.1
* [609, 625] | 4.03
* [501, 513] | 3.81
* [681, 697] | 4.39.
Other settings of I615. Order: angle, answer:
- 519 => 3.507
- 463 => 2.987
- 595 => 4.386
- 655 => 3.833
